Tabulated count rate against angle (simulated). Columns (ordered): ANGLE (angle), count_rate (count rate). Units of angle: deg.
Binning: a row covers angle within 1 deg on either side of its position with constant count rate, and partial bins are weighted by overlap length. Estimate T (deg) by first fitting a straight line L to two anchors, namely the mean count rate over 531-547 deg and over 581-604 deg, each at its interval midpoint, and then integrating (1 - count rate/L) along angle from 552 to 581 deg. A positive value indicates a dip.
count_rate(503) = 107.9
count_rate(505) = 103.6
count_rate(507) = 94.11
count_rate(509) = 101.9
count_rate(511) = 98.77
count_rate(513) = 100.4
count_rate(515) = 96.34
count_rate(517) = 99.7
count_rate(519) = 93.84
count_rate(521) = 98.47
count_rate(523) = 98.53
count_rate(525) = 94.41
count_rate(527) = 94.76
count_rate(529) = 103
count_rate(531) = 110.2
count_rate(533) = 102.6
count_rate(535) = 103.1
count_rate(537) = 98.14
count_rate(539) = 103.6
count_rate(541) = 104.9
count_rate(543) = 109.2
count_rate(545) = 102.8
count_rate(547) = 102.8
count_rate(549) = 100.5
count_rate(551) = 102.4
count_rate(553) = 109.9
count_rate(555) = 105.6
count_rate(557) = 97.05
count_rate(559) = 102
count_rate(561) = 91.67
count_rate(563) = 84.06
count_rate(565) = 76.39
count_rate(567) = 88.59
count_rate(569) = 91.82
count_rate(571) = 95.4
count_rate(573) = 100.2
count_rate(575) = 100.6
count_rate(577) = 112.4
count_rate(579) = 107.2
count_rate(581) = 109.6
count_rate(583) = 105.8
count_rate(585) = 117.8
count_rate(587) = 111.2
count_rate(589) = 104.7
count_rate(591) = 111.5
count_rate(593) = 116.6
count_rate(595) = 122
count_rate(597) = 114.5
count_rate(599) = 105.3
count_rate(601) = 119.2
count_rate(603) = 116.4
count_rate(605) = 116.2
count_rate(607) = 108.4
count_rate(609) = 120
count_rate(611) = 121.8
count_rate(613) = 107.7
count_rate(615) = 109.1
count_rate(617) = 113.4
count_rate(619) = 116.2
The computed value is 2.9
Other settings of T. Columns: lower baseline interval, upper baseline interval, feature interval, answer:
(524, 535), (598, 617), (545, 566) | 1.6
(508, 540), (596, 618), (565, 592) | 1.4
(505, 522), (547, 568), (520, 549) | -1.4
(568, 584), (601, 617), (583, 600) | -0.7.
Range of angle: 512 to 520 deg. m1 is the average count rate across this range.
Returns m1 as 97.6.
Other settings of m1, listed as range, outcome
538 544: 106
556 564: 93.7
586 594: 111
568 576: 97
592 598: 118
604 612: 117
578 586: 110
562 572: 87.3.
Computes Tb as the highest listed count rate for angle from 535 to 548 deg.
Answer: 109.2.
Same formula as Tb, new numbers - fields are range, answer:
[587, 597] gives 122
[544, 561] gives 109.9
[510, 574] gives 110.2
